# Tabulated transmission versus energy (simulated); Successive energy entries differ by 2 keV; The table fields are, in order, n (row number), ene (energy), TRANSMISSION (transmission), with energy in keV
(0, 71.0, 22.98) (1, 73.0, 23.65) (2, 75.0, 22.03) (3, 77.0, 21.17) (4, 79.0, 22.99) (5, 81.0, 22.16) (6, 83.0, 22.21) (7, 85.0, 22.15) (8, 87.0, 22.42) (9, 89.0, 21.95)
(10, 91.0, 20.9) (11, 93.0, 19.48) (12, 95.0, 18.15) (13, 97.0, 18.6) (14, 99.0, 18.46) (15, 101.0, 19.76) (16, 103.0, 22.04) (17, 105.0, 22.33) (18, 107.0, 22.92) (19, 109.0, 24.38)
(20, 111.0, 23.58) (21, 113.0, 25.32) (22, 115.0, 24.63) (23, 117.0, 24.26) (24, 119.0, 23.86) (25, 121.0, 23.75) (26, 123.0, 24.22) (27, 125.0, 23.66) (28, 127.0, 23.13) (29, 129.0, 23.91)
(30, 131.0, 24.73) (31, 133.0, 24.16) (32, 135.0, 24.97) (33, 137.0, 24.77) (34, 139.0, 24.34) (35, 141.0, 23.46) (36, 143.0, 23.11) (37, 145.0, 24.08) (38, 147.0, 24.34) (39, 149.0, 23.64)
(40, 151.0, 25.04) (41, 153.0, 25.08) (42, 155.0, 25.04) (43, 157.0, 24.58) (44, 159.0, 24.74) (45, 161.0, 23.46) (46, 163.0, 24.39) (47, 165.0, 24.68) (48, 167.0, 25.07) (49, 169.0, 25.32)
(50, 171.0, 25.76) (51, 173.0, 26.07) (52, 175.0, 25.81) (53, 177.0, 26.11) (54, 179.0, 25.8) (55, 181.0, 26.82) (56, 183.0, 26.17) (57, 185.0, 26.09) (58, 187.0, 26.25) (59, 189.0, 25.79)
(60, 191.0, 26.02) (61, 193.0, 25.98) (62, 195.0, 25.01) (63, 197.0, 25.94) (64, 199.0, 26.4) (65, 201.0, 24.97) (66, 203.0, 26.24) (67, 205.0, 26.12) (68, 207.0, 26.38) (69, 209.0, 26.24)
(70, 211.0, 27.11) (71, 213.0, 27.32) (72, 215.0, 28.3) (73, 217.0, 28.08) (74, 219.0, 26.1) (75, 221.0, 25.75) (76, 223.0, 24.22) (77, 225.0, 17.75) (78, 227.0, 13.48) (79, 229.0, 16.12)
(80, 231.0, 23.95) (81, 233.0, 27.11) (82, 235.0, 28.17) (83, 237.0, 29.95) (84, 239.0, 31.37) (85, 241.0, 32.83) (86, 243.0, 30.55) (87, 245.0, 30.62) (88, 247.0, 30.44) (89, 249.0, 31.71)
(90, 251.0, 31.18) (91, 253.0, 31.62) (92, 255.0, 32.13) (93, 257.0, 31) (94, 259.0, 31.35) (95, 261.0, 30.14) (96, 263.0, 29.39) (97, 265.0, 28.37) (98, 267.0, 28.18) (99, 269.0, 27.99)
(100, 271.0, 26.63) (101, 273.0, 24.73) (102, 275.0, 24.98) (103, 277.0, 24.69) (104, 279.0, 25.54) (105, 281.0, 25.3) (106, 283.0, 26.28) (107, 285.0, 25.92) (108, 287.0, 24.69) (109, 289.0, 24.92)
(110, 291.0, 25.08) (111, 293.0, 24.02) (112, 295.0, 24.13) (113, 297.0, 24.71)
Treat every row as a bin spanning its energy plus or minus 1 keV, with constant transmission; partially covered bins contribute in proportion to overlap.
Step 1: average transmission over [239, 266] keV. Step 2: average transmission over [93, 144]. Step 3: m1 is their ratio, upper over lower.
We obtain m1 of 1.3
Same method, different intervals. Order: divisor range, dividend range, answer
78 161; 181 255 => 1.15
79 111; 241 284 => 1.35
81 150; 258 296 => 1.16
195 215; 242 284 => 1.09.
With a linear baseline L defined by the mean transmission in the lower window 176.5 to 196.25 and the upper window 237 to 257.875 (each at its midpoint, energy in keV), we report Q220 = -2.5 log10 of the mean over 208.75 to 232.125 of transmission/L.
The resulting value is 0.22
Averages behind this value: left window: 26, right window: 31.3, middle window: 23.6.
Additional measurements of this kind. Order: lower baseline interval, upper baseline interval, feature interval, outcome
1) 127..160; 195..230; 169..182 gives -0.07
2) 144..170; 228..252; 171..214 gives 0.01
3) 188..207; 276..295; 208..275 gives -0.08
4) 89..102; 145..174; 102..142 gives -0.11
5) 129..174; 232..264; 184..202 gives 0.05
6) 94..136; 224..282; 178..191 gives -0.04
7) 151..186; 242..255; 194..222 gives 0.07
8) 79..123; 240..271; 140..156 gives 0.02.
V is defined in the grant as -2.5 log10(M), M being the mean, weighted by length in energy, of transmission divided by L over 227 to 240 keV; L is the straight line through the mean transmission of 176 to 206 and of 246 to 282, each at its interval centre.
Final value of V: 0.099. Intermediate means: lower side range 26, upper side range 28.6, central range 25.1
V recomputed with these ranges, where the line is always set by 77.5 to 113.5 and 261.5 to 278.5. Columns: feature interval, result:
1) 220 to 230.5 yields 0.28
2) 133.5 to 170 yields -0.05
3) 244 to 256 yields -0.19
